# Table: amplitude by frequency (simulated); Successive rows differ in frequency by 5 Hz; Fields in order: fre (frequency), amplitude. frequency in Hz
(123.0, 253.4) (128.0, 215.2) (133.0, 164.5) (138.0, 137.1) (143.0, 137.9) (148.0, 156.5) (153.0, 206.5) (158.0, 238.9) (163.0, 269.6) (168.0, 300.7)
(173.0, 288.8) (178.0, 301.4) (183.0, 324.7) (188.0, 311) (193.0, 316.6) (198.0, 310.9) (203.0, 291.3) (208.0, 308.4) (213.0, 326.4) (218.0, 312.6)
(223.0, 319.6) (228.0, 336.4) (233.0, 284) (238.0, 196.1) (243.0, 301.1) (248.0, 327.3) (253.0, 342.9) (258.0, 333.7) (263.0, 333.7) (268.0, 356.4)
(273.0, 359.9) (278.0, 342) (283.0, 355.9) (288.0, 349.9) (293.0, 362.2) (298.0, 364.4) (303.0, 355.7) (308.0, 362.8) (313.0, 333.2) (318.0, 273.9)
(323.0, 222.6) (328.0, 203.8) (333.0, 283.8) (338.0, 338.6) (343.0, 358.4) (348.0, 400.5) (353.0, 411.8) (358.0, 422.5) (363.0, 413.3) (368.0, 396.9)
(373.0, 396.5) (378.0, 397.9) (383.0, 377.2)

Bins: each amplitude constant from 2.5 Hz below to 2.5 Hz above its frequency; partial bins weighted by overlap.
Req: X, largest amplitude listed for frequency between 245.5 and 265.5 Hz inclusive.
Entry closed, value 342.9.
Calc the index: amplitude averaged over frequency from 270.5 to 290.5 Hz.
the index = 352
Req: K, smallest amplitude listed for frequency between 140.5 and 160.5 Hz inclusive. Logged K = 137.9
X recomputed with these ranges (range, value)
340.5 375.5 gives 422.5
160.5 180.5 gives 301.4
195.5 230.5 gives 336.4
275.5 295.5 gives 362.2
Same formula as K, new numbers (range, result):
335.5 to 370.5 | 338.6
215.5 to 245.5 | 196.1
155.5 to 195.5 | 238.9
